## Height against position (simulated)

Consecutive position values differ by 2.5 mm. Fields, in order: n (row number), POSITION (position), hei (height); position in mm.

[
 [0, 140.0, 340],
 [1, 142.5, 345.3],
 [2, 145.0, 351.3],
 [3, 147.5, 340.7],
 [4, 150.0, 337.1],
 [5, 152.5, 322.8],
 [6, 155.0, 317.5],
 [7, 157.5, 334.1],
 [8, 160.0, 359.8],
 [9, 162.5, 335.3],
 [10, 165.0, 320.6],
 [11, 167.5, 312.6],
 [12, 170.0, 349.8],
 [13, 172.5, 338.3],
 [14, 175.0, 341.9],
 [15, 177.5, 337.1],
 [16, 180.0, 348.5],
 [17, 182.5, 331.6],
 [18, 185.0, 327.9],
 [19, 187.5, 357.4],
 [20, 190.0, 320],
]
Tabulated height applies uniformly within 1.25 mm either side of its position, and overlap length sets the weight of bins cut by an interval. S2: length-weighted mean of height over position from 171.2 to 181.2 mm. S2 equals 341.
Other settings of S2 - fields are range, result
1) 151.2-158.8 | 325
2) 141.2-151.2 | 344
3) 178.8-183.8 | 340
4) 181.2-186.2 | 330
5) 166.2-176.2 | 336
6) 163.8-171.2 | 328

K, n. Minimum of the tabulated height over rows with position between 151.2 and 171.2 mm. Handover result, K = 312.6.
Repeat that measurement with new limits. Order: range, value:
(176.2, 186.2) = 327.9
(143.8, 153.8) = 322.8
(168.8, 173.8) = 338.3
